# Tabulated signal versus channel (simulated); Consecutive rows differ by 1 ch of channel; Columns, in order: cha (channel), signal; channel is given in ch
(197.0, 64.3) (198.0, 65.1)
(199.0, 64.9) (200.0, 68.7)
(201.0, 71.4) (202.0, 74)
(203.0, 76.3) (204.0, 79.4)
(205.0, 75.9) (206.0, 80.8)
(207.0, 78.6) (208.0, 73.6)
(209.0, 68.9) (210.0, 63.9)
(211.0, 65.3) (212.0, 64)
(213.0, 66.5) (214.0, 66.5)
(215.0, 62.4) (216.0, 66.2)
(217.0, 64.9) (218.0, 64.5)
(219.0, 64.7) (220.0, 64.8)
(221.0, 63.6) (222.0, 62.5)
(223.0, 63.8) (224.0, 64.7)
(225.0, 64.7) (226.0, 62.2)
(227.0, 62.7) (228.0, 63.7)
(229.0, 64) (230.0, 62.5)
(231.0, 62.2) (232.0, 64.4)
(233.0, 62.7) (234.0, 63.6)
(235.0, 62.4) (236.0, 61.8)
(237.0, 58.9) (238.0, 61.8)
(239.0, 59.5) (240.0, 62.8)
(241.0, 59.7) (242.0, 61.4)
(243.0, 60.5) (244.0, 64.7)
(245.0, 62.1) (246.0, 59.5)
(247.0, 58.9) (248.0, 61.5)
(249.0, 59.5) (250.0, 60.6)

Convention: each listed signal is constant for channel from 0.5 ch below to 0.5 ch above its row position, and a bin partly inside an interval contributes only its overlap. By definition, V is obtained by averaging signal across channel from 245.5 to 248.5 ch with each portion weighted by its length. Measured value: 60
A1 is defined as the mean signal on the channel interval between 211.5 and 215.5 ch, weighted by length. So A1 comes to 64.8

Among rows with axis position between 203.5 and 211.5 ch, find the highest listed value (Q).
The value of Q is 80.8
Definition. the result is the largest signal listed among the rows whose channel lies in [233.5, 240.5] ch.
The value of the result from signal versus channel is 63.6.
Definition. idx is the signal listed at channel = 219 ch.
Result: 64.7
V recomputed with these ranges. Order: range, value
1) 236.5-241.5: 60.5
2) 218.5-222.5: 63.9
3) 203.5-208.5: 77.7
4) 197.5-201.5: 67.5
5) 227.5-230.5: 63.4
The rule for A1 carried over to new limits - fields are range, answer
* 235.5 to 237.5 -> 60.3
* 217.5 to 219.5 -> 64.6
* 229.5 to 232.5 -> 63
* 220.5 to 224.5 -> 63.6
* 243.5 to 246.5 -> 62.1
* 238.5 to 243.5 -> 60.8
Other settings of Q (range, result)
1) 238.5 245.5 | 64.7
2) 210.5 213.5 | 66.5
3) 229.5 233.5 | 64.4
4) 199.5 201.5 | 71.4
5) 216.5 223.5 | 64.9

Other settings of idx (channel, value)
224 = 64.7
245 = 62.1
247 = 58.9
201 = 71.4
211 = 65.3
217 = 64.9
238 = 61.8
